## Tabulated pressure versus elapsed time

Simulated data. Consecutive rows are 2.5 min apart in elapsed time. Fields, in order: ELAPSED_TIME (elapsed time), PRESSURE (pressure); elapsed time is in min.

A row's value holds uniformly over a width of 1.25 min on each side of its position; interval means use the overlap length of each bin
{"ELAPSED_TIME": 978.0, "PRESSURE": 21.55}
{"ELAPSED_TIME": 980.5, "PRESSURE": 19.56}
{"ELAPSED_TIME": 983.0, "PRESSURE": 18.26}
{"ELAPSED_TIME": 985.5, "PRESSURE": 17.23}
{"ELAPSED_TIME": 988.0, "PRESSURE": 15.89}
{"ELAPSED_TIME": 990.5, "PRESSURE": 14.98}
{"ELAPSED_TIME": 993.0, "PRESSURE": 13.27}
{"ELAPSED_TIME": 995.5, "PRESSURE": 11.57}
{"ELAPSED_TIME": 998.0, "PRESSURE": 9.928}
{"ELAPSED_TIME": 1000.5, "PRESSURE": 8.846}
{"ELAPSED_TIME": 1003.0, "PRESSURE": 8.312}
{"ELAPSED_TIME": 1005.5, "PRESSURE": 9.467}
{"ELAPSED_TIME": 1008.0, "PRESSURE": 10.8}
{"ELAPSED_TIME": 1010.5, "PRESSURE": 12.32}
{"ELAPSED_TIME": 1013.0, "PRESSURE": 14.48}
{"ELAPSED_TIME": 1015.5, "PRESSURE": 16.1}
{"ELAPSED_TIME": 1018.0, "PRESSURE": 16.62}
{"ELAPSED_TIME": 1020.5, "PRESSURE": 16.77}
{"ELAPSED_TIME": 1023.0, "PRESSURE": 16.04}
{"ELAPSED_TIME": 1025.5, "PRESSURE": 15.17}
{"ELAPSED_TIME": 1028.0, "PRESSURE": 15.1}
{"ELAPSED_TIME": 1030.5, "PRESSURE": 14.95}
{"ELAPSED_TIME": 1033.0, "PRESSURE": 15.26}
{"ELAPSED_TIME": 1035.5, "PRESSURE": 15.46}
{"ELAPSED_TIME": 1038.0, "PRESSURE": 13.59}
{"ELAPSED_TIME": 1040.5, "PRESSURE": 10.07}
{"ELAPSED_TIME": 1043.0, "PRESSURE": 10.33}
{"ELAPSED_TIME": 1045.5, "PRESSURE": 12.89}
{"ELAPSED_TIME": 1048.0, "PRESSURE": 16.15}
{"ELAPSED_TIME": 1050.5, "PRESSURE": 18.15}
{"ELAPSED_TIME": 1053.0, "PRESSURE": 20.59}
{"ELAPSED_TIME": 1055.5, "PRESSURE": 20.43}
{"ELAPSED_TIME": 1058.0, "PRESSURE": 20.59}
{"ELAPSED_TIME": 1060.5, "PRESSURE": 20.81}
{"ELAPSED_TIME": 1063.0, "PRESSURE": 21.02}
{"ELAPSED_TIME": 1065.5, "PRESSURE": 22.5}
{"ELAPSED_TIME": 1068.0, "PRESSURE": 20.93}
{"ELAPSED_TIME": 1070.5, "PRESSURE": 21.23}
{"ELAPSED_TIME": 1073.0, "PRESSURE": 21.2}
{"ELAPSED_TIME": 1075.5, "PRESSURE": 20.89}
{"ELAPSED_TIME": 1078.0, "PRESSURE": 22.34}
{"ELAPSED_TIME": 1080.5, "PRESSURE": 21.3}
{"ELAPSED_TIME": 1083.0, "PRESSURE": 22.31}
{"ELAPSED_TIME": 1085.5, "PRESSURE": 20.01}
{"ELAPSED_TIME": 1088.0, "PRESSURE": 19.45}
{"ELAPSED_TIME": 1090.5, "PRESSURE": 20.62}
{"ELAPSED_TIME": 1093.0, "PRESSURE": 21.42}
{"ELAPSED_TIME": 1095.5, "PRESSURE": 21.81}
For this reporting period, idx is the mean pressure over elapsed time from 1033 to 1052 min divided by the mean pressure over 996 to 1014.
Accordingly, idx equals 1.32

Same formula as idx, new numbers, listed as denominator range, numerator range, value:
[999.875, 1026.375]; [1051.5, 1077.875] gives 1.59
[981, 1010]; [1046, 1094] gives 1.61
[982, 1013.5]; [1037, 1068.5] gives 1.38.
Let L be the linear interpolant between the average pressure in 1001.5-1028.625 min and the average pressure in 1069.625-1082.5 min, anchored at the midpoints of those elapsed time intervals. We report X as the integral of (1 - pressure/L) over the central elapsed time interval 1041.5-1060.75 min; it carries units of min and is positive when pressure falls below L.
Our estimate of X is 1.2 min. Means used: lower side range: 13.7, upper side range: 21.5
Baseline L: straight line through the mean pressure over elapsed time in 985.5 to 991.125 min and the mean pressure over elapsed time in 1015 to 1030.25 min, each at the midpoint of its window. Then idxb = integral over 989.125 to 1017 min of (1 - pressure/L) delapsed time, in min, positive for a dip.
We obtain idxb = 7.0 min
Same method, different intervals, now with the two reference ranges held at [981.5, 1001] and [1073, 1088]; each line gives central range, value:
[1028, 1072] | 3.6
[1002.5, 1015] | 3.2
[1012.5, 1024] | 0.1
